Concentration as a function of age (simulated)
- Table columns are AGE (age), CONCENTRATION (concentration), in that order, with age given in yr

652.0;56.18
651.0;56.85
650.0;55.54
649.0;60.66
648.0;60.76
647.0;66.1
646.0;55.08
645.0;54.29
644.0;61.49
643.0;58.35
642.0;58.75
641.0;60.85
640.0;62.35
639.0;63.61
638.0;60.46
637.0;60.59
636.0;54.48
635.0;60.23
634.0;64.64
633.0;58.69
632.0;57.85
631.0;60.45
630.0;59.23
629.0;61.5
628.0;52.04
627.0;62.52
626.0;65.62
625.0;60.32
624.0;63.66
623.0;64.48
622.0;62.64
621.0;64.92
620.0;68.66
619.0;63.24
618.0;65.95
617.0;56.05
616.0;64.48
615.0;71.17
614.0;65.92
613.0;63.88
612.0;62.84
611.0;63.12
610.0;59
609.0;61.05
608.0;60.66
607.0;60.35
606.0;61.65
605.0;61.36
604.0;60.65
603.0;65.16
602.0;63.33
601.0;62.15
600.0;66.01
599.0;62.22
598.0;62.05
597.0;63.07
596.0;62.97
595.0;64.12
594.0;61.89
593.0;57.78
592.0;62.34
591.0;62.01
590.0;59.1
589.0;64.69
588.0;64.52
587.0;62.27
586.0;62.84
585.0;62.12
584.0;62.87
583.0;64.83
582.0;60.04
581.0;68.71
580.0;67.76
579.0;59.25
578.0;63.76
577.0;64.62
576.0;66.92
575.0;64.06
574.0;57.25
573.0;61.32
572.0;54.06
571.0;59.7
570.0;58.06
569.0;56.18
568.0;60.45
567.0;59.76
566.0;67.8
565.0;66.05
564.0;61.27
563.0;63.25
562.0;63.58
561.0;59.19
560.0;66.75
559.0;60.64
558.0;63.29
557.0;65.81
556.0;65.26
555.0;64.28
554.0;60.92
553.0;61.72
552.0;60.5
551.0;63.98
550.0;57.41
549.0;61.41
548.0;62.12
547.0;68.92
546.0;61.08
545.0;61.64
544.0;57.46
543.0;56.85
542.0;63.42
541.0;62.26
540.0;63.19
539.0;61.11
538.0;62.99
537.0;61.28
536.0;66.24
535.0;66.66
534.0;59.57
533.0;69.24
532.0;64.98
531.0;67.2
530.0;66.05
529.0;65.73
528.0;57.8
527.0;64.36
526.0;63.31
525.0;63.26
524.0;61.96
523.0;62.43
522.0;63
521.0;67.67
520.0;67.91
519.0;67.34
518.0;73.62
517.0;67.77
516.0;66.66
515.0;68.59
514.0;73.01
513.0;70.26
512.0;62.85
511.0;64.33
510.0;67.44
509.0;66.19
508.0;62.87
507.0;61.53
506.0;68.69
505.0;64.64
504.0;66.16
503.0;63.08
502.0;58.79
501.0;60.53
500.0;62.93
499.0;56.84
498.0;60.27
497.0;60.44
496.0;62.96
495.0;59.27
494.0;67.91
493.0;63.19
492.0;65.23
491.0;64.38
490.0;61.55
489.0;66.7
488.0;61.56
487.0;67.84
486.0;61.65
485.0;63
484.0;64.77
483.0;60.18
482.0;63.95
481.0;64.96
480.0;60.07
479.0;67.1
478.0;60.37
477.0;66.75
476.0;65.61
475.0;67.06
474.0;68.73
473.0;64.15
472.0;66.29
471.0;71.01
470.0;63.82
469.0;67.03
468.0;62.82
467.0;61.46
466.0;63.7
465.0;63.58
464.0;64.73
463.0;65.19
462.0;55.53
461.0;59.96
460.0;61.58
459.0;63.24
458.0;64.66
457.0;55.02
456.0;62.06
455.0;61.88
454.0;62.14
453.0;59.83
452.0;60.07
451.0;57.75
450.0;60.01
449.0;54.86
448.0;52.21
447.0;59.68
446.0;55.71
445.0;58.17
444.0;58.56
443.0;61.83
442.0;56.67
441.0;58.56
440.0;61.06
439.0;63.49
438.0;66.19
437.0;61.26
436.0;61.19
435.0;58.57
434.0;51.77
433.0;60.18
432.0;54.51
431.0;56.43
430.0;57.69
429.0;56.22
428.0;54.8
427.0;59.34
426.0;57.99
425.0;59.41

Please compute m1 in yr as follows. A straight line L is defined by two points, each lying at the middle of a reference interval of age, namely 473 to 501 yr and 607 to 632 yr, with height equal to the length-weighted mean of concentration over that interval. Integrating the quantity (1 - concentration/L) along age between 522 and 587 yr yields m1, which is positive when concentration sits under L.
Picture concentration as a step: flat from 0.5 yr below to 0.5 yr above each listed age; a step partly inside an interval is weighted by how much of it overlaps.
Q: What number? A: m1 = 0.4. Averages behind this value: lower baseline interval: 63.5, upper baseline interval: 62.5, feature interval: 62.6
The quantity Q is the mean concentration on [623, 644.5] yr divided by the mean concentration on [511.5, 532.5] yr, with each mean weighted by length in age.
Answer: 0.92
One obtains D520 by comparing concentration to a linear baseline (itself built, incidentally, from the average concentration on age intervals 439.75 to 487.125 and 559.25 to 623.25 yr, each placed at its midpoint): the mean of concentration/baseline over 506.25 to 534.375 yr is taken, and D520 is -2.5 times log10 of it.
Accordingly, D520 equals -0.06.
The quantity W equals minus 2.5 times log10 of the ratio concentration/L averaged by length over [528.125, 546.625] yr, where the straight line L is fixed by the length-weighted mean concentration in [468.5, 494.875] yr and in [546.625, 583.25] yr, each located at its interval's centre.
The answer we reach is 0.00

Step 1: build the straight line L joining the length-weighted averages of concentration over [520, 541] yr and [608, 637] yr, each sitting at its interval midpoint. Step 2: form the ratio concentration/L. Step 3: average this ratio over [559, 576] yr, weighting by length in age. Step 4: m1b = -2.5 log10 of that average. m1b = 0.03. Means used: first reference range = 64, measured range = 61.3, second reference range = 62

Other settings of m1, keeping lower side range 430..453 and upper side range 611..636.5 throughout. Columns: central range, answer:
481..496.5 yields -1.1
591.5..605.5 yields -0.2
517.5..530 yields -1.0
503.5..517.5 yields -1.5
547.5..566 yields -0.6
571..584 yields -0.3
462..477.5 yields -1.6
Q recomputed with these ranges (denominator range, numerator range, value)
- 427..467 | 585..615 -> 1.05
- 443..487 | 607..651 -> 0.99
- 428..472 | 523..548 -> 1.05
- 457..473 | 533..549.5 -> 0.99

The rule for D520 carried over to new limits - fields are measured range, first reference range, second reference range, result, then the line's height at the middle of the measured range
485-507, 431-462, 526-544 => -0.03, 61.5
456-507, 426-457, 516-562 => -0.05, 60.7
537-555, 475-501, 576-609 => 0.02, 63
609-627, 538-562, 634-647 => -0.06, 60.3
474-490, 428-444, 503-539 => -0.03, 62.4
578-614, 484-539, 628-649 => -0.02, 61.4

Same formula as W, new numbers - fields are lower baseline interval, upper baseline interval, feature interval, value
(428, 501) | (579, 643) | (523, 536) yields -0.04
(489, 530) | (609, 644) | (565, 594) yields 0.01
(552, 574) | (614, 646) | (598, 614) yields -0.01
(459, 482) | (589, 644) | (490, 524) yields -0.02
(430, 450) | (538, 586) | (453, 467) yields -0.05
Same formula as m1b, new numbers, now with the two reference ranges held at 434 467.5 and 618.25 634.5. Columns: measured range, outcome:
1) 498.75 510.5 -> -0.05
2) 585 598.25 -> -0.01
